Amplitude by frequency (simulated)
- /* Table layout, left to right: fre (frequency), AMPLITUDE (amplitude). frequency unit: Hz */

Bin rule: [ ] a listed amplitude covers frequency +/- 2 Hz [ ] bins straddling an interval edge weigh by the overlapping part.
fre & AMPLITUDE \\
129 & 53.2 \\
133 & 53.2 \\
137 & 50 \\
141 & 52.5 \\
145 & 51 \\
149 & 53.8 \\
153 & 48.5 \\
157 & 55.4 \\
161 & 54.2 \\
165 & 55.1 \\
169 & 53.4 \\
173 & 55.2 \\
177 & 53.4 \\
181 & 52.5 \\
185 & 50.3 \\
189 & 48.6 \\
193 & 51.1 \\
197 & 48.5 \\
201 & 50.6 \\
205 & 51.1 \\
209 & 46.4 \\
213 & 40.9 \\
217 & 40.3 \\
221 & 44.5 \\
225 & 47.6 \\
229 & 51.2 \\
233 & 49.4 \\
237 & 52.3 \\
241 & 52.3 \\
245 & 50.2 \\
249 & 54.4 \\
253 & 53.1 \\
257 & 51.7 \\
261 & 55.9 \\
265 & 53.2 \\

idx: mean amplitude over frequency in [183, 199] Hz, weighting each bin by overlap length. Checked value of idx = 49.6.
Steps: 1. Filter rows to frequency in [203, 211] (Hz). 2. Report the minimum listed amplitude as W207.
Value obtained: 46.4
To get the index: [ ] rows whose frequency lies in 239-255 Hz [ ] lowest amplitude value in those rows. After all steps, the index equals 50.2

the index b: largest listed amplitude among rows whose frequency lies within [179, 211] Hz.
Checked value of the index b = 52.5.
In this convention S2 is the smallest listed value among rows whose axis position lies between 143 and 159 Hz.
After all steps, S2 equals 48.5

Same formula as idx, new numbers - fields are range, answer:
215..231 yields 45.9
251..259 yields 52.4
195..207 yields 50.1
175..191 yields 51.2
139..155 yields 51.5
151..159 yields 52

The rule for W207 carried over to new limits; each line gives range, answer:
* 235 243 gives 52.3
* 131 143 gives 50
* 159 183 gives 52.5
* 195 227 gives 40.3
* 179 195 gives 48.6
